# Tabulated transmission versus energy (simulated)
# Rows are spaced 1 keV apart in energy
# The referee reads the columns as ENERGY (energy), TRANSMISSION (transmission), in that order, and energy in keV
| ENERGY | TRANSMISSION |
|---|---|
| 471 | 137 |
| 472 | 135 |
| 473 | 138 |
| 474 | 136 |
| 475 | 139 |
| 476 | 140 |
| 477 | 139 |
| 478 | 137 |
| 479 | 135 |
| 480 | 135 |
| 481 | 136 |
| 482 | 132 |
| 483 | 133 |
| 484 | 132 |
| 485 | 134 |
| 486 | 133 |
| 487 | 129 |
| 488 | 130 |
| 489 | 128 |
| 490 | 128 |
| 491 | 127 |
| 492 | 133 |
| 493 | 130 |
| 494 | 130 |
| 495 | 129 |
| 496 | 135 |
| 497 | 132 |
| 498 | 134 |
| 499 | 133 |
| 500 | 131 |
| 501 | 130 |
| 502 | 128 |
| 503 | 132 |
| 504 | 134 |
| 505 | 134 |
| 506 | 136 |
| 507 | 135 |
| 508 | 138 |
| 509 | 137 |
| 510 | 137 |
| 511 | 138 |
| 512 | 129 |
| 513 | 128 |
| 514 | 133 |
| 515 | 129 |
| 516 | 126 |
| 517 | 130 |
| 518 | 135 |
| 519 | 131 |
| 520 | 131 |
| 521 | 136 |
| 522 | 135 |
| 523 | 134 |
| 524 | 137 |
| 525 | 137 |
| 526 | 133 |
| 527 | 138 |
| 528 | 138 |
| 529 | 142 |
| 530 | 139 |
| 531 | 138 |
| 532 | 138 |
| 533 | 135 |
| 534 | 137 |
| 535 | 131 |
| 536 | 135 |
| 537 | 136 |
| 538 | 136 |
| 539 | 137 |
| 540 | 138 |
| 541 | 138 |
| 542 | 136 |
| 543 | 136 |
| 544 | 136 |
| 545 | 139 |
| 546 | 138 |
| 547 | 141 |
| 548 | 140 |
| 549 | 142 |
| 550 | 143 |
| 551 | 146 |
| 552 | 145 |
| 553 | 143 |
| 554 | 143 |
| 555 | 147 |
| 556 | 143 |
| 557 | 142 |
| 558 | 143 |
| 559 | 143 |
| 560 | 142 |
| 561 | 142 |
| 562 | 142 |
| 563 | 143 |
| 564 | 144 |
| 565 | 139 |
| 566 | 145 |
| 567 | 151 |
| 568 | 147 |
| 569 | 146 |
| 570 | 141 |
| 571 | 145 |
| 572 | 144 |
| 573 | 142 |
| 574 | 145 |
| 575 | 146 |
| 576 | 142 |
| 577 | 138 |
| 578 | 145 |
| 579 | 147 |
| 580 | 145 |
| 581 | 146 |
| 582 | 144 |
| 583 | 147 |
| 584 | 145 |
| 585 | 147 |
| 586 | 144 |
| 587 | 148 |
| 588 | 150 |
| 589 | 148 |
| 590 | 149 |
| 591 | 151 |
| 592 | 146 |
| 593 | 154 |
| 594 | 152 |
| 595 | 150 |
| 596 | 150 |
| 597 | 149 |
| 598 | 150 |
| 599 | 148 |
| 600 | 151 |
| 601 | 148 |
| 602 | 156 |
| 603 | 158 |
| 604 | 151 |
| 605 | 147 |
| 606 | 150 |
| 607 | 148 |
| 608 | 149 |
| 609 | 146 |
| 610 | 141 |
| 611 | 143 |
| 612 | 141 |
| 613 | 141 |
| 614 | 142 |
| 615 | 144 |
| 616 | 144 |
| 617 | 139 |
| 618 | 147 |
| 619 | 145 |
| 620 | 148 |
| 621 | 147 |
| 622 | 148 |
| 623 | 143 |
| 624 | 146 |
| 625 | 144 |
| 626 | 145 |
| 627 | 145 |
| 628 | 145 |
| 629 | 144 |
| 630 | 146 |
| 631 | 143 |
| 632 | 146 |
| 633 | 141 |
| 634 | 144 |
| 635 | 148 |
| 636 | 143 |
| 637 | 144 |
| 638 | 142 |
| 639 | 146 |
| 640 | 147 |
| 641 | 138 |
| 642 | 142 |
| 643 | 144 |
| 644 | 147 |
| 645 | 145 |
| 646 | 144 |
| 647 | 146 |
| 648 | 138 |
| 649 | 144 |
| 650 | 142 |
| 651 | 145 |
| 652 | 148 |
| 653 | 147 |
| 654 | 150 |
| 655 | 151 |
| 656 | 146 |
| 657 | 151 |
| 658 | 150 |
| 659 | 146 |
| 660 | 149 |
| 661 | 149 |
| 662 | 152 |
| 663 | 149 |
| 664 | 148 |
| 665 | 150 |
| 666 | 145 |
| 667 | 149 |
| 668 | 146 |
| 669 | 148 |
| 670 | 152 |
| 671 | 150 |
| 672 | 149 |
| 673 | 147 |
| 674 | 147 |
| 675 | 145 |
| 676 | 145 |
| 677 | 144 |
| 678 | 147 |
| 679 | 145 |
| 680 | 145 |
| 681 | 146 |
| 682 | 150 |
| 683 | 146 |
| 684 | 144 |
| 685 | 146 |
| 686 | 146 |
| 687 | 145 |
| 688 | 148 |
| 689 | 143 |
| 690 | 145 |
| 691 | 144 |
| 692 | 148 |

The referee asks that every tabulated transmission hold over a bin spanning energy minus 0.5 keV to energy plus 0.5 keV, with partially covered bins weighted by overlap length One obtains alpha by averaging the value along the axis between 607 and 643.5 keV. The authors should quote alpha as 144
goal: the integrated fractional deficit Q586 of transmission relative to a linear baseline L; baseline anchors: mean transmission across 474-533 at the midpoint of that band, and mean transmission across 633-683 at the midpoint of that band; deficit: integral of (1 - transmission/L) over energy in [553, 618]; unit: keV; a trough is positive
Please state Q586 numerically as -2.6 keV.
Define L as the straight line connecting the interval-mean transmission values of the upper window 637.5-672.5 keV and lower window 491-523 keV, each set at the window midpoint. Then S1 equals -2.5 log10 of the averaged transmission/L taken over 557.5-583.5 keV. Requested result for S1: -0.04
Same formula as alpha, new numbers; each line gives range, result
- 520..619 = 143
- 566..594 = 146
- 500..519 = 133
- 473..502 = 133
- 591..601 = 150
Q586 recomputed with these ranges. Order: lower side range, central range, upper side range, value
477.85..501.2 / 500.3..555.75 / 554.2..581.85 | 0.6 keV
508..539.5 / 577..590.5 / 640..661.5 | -0.6 keV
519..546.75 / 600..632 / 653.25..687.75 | -0.6 keV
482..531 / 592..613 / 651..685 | -1.1 keV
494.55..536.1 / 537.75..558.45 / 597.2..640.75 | -0.4 keV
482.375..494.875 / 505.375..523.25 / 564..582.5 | 0.2 keV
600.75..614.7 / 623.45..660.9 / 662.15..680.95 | 0.5 keV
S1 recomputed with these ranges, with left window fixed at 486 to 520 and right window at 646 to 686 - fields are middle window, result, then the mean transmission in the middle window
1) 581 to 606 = -0.07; 149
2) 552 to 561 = -0.05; 143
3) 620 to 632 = -0.01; 145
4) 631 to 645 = 0.00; 144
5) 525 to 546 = -0.02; 137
